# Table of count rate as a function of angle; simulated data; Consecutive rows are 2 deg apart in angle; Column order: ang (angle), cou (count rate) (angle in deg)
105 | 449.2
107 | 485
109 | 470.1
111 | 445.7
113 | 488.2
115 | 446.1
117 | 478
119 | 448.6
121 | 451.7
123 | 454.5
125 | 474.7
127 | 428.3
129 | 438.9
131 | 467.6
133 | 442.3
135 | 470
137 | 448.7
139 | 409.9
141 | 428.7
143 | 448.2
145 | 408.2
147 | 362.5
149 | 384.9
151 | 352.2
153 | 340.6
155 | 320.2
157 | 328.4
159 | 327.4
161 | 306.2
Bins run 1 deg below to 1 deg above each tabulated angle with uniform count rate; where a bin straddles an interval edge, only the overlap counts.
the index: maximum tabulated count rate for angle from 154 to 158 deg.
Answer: 328.4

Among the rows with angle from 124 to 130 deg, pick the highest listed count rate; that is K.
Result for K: 474.7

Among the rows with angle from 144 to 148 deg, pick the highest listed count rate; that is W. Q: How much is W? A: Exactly 408.2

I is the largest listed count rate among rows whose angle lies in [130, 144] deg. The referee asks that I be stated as 470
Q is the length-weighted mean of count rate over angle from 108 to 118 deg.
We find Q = 466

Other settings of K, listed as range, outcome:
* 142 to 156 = 448.2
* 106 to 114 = 488.2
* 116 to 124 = 478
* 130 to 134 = 467.6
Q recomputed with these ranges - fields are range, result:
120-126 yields 460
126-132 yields 445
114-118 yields 462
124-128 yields 452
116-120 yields 463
